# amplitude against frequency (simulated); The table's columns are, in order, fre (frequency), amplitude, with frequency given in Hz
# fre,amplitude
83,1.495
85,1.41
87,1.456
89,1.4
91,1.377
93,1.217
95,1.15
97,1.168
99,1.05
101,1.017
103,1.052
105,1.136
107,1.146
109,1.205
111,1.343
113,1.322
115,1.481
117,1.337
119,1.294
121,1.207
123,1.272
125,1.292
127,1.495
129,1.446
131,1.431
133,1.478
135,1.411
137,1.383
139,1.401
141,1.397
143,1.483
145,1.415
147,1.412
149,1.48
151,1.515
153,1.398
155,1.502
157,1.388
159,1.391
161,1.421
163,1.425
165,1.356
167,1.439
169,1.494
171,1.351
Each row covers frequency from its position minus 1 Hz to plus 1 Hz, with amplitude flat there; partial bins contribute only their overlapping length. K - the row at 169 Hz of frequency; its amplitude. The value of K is 1.494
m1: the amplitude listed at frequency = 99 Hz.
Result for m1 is 1.05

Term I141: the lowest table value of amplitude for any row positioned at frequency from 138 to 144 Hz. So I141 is 1.397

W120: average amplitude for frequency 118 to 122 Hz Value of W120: 1.25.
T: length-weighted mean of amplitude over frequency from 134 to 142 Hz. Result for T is 1.4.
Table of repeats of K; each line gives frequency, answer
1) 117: 1.337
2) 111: 1.343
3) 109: 1.205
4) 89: 1.4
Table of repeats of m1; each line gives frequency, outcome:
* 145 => 1.415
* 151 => 1.515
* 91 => 1.377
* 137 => 1.383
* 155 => 1.502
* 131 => 1.431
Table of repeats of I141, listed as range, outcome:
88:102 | 1.017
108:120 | 1.205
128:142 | 1.383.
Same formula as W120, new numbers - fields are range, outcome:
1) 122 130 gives 1.38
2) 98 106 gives 1.06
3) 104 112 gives 1.21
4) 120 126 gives 1.26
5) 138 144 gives 1.43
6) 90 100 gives 1.19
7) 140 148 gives 1.43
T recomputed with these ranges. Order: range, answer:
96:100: 1.11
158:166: 1.4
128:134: 1.45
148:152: 1.5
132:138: 1.42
